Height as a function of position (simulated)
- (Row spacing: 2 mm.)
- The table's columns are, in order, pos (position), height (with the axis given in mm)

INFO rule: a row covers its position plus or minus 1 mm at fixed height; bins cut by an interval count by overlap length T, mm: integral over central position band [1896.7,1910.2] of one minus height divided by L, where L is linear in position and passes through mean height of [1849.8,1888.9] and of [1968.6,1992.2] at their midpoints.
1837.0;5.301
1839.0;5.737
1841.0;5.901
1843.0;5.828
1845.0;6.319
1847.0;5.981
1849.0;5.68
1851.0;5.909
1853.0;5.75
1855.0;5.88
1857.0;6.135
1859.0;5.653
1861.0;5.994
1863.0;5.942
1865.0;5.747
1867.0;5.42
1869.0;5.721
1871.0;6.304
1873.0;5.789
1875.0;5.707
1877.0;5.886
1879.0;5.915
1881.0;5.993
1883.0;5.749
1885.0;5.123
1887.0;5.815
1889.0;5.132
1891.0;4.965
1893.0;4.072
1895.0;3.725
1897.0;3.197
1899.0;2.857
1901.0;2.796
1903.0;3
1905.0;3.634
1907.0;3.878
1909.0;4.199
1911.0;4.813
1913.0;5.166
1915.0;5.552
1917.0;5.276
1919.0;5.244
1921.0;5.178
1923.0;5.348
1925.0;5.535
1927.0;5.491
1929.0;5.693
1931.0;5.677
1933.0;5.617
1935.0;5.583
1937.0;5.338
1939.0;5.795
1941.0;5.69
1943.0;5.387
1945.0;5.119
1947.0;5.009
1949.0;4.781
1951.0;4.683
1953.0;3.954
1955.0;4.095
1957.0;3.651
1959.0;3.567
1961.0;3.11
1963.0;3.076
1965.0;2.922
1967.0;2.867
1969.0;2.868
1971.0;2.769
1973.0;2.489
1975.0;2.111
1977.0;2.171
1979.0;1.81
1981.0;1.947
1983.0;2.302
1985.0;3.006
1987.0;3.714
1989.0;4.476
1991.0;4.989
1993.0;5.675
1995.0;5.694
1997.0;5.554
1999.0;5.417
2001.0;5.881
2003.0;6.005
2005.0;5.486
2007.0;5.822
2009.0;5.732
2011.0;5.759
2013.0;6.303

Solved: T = 4.1 mm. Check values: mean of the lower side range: 5.8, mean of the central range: 3.4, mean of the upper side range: 2.91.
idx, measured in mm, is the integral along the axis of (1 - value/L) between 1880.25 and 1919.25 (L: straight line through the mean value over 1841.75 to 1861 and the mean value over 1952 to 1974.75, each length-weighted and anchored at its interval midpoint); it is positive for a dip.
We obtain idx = 1.9 mm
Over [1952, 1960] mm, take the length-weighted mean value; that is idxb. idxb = 3.82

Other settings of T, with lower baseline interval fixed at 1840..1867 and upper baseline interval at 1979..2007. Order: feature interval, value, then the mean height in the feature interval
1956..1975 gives 7.3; 2.99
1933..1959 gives 0.6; 4.9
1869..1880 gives -0.4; 5.9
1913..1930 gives -0.5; 5.4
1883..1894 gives 0.9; 5.09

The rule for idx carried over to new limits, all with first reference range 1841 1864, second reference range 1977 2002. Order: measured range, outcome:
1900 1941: 0.3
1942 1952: -0.7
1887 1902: 4.0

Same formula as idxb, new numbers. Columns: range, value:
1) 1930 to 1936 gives 5.63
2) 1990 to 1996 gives 5.45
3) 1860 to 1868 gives 5.78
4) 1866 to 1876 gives 5.79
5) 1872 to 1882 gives 5.86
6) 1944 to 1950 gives 4.97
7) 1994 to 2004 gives 5.71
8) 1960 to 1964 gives 3.09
